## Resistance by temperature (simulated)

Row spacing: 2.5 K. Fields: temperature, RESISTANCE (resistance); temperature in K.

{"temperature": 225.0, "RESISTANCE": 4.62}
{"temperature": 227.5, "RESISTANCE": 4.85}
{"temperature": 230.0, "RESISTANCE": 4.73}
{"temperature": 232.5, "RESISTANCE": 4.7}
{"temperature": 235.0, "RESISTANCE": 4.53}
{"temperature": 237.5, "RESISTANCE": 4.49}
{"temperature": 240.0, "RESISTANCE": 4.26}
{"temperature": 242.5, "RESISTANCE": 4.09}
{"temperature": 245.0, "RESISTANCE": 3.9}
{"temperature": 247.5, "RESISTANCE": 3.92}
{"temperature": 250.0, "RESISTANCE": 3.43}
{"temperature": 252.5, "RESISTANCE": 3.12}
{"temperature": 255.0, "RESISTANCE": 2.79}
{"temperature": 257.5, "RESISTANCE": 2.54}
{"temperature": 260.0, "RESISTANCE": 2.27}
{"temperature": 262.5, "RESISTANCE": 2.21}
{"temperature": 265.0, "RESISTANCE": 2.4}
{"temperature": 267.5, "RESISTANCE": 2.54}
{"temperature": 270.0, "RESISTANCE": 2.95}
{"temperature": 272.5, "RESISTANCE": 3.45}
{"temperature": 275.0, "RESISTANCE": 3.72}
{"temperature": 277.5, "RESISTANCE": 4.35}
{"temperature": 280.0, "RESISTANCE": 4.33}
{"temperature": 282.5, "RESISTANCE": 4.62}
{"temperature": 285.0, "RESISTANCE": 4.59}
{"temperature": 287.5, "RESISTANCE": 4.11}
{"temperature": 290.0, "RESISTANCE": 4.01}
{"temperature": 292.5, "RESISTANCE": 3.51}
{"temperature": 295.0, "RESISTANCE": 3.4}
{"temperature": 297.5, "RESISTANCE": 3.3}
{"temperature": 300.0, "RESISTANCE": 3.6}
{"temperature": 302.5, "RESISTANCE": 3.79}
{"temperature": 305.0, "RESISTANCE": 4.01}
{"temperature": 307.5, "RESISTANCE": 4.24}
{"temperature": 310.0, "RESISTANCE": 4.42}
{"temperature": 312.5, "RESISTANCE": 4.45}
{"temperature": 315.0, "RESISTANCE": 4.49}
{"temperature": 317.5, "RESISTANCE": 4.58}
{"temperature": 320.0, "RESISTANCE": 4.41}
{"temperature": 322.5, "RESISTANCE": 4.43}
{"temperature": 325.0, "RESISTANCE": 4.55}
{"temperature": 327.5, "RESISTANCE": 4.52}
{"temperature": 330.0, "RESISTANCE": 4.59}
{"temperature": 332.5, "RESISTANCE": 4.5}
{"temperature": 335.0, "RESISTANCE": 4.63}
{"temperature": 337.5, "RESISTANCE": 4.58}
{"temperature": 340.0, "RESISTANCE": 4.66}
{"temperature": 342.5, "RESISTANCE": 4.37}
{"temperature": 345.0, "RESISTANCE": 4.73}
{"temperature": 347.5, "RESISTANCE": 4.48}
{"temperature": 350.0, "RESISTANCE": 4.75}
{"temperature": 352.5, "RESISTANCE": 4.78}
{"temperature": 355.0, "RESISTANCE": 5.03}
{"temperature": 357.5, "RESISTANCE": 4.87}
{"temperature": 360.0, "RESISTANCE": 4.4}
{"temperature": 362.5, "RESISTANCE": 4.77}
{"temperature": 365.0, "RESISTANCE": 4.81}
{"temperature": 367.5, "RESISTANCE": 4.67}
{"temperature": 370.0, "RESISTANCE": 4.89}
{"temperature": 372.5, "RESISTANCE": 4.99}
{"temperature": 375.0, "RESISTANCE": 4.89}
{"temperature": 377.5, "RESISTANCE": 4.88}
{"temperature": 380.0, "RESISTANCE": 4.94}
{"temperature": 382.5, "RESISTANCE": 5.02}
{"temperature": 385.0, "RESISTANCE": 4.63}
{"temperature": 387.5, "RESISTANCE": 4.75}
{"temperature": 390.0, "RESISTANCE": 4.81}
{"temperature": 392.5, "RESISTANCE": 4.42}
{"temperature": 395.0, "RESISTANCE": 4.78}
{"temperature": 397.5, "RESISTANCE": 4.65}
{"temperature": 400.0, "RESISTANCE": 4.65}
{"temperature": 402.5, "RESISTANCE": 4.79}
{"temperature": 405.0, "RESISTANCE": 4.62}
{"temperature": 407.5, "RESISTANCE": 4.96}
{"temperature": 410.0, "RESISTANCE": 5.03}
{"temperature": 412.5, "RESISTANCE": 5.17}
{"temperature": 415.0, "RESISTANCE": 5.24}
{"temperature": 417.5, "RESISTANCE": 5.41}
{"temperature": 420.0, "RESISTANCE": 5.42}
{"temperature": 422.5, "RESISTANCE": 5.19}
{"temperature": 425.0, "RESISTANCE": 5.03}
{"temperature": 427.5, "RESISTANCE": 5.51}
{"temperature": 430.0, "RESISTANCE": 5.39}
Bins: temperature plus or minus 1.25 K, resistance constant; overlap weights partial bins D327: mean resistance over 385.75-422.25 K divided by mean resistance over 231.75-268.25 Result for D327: 1.44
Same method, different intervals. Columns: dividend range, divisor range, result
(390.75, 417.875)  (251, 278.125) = 1.67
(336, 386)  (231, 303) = 1.31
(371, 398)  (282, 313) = 1.21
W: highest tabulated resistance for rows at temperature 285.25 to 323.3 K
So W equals 4.58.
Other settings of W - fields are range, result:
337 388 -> 5.03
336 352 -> 4.75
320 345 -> 4.73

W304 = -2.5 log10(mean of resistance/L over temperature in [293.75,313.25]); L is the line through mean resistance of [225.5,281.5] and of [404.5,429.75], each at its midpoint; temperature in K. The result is 0.06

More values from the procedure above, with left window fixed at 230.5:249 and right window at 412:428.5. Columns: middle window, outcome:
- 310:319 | 0.05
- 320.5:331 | 0.06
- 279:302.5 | 0.16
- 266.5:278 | 0.31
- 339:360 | 0.04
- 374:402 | 0.07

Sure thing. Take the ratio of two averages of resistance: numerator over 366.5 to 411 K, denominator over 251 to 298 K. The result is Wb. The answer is 1.4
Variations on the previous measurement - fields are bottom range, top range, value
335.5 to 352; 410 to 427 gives 1.14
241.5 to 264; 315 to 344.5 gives 1.45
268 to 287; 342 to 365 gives 1.19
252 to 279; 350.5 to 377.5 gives 1.63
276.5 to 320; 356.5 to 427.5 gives 1.19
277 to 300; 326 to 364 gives 1.16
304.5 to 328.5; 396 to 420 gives 1.12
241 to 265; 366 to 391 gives 1.56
